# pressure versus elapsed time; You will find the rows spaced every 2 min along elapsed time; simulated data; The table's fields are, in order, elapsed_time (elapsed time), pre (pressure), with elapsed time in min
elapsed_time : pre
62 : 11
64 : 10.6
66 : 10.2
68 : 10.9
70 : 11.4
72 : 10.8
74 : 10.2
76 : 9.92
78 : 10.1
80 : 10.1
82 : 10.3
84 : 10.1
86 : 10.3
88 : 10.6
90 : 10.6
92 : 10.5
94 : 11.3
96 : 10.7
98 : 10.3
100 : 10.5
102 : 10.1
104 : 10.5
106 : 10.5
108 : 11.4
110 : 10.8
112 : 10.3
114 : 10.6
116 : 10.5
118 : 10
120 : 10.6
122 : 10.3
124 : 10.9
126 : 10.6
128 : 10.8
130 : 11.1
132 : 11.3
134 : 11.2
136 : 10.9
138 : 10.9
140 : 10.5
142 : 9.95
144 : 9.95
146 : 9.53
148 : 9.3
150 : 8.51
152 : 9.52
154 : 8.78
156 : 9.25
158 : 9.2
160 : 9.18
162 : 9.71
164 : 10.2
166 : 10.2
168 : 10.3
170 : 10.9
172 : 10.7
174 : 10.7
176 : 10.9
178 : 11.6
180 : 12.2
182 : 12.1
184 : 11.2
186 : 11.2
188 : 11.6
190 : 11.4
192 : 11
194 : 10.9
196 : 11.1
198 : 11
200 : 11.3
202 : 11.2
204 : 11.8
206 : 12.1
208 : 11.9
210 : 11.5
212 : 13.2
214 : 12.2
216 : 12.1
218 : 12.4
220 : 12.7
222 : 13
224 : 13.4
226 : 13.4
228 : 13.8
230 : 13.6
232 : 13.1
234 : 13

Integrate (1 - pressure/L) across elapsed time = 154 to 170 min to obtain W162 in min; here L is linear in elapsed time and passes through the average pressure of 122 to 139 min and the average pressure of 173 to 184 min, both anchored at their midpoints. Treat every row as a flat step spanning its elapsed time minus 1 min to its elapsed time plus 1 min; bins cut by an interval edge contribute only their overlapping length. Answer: 2.2 min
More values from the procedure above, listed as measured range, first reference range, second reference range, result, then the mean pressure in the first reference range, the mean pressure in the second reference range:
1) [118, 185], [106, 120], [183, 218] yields 3.9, 10.6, 11.6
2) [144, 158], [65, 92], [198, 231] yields 2.8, 10.4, 12.4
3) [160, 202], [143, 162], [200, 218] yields -1.4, 9.27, 12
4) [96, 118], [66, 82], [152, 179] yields -0.4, 10.5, 10.1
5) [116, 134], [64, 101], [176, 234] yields 0.5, 10.5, 12.1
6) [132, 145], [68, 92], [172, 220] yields 0.5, 10.4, 11.6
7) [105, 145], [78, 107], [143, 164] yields -3.3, 10.4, 9.34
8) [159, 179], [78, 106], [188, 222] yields 1.6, 10.4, 11.8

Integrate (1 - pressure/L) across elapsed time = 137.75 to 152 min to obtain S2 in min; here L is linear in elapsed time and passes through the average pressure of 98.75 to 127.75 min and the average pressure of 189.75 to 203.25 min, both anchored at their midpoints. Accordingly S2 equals 1.4 min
